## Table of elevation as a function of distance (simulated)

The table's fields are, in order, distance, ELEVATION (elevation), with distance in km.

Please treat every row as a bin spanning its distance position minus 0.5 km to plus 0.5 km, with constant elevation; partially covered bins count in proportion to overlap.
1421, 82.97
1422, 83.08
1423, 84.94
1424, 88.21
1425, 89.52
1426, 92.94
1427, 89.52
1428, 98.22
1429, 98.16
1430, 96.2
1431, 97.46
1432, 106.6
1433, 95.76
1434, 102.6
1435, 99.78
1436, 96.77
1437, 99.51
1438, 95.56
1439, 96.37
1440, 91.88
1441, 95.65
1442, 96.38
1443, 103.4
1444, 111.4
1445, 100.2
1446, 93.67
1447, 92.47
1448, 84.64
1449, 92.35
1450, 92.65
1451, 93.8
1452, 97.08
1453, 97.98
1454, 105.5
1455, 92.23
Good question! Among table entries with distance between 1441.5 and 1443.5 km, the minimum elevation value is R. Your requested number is 96.38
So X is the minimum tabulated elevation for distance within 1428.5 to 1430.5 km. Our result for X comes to 96.2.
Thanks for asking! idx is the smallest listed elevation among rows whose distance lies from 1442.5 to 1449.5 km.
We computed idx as 84.64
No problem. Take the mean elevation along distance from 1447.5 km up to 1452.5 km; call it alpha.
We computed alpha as 92.1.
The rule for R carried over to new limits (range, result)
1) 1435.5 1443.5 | 91.88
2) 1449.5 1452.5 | 92.65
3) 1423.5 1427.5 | 88.21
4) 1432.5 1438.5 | 95.56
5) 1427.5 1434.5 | 95.76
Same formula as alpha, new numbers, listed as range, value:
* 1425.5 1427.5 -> 91.2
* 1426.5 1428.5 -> 93.9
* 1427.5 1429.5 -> 98.2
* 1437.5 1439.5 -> 96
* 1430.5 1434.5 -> 101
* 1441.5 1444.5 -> 104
